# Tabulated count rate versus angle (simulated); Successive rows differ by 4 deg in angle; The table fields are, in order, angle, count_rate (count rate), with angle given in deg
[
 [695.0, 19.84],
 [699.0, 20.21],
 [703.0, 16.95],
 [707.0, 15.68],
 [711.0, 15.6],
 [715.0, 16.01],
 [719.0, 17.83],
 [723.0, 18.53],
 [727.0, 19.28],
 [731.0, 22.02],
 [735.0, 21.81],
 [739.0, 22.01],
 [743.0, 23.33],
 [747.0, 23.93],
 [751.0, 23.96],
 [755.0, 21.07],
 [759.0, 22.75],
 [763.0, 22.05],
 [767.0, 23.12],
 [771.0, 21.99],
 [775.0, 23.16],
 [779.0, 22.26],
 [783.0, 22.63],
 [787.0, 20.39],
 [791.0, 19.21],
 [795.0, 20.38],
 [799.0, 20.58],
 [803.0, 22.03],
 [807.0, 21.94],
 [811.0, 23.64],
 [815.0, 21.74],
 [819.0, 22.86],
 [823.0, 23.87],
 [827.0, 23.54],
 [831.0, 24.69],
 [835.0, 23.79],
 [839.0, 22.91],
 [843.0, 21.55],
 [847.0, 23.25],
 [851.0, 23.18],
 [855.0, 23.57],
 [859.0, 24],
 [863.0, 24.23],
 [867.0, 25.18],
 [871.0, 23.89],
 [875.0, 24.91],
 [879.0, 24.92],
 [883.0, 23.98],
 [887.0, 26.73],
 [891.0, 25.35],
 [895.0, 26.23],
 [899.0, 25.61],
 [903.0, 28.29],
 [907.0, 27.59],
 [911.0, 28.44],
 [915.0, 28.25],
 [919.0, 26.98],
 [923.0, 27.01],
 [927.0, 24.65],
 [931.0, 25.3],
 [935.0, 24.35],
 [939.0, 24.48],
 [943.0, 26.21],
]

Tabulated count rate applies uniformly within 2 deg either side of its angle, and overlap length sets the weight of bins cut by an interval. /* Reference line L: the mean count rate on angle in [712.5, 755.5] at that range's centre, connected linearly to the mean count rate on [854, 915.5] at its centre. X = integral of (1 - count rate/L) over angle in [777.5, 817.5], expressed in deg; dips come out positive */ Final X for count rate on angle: 2.4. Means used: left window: 20.8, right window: 25.7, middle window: 21.5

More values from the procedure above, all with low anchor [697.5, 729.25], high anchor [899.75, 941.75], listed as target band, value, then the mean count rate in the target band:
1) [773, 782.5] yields -1.1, 22.7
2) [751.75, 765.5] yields -1.9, 22.2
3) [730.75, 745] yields -2.9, 22.3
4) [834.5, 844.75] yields 0.2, 22.6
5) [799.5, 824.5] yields -0.9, 22.5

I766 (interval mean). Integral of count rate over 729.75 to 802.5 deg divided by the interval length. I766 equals 22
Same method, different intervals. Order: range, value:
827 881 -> 23.8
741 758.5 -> 23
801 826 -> 22.7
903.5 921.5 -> 27.8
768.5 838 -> 22.3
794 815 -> 21.8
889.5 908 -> 26.6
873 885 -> 24.6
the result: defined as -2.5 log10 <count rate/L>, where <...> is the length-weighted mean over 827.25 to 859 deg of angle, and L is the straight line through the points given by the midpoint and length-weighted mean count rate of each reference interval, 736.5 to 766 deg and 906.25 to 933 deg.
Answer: 0.07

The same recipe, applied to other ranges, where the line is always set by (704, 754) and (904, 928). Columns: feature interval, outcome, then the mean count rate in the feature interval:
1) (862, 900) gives 0.03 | 25.1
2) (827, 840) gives 0.01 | 23.8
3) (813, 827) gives 0.03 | 22.9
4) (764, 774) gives -0.05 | 22.6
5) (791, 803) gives 0.11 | 20.5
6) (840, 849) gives 0.09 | 22.5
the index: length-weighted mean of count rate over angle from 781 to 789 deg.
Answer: 21.5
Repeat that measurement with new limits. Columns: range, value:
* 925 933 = 25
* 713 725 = 17.5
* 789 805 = 20.6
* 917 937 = 25.7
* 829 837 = 24.2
